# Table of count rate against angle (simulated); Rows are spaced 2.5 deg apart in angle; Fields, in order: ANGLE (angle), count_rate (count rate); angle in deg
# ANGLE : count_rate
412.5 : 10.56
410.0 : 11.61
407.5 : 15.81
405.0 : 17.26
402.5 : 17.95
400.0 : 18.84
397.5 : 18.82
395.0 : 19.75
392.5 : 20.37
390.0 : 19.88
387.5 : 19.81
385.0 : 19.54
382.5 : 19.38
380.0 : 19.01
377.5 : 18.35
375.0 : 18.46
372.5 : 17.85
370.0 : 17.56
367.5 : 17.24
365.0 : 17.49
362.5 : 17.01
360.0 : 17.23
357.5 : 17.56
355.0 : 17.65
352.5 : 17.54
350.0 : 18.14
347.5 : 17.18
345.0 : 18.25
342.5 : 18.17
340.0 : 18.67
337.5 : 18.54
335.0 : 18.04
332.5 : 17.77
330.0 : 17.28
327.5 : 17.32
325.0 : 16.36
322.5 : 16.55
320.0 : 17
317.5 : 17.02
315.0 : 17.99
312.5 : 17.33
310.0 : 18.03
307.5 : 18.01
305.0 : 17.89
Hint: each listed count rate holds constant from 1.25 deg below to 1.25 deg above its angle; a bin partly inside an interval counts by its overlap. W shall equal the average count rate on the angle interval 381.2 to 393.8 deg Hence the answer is 19.8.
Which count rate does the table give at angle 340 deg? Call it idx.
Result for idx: 18.67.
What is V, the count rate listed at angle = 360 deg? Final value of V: 17.23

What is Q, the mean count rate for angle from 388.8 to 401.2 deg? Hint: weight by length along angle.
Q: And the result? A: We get 19.5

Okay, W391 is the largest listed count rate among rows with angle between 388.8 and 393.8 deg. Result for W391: 20.37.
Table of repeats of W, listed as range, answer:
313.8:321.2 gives 17.3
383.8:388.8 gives 19.7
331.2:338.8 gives 18.1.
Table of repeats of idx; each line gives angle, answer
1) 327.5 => 17.32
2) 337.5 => 18.54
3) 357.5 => 17.56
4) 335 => 18.04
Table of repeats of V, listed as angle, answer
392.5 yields 20.37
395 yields 19.75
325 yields 16.36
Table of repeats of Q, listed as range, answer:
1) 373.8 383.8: 18.8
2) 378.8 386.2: 19.3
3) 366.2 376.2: 17.8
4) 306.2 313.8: 17.8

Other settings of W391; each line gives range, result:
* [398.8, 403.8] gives 18.84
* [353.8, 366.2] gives 17.65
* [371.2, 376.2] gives 18.46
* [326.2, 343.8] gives 18.67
